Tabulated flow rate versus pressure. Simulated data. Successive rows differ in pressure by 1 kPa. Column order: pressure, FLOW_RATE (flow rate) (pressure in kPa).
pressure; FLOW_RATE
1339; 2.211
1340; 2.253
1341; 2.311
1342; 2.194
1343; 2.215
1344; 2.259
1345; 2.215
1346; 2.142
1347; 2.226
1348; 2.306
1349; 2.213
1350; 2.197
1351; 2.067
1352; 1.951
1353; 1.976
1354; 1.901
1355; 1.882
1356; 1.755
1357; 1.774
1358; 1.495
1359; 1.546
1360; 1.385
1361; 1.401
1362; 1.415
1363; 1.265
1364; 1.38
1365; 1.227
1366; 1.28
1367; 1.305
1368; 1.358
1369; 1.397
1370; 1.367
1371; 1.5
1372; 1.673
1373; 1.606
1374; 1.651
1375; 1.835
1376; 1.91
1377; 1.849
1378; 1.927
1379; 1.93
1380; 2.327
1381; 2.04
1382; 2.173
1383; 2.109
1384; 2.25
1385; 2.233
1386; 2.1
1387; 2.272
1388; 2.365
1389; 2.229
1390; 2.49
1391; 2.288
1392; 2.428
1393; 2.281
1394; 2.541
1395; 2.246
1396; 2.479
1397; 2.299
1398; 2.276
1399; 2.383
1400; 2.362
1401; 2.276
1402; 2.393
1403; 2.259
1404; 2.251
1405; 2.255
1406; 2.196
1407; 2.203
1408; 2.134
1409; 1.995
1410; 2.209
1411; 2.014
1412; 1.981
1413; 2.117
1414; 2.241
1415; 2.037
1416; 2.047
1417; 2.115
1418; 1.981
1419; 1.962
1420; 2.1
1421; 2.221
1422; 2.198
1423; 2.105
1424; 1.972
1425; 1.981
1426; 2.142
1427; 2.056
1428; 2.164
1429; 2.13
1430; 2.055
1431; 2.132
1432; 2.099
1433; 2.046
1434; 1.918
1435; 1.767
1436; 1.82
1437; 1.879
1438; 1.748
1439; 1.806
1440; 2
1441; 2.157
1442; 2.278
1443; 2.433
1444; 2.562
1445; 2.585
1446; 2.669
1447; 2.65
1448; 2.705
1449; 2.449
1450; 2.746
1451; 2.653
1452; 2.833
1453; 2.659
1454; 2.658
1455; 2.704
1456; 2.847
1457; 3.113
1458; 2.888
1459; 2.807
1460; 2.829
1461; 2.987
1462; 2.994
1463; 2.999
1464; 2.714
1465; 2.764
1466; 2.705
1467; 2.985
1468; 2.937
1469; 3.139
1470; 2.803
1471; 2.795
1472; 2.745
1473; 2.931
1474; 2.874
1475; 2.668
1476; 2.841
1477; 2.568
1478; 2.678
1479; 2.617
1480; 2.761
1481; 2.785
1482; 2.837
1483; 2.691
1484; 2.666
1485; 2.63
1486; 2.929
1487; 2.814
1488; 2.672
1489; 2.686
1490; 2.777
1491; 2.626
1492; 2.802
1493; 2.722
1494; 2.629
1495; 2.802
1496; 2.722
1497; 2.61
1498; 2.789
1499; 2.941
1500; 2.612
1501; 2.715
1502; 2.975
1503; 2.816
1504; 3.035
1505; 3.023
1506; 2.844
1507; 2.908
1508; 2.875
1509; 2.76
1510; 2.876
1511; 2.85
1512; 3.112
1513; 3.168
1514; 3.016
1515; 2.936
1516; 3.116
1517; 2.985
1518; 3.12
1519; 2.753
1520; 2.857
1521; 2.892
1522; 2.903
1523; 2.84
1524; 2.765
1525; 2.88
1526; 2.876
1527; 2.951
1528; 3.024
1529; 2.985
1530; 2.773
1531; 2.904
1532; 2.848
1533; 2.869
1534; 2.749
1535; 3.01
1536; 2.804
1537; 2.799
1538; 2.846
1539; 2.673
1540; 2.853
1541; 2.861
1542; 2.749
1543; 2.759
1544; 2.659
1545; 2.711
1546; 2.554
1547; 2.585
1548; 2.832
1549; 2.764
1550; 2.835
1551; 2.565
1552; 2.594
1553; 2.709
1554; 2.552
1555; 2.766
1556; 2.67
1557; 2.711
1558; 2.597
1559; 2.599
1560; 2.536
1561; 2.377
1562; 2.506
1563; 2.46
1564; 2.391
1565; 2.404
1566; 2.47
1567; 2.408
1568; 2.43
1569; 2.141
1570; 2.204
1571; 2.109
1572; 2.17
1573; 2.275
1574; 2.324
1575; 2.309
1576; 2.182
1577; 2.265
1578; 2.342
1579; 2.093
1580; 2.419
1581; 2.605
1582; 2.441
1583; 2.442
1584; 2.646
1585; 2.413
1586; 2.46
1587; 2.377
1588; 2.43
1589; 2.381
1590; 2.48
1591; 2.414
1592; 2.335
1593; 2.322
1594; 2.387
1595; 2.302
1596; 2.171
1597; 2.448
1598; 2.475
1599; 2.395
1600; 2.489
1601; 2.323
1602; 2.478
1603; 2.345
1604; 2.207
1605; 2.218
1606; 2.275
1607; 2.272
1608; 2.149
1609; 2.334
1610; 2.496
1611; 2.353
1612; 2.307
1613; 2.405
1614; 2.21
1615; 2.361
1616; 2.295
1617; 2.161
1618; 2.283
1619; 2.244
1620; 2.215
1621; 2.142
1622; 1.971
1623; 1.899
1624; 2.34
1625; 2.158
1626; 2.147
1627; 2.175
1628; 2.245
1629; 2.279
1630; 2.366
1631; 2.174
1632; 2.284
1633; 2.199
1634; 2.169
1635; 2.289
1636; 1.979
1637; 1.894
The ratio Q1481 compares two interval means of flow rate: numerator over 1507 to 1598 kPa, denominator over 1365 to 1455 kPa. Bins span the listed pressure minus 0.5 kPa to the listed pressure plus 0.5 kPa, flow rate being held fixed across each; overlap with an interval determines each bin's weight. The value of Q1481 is 1.23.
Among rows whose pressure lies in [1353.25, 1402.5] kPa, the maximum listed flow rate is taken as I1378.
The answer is 2.541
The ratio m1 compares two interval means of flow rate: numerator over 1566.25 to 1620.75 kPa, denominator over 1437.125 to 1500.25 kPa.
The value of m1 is 0.9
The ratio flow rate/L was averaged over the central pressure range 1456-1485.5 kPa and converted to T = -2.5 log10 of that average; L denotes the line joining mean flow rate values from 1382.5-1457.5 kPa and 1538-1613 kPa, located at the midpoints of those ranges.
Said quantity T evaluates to -0.21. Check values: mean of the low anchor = 2.26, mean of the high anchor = 2.46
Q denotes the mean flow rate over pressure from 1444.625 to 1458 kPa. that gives 2.72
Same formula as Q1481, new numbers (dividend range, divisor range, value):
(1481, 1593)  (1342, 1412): 1.35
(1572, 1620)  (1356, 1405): 1.21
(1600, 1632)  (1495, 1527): 0.78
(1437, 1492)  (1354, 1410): 1.38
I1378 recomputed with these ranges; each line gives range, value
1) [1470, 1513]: 3.168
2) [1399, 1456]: 2.847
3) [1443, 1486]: 3.139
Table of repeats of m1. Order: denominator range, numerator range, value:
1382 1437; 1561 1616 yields 1.09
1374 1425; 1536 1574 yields 1.18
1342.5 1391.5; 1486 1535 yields 1.53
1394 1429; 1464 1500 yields 1.27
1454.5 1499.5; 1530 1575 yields 0.93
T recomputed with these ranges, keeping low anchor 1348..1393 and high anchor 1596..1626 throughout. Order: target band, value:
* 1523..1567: -0.25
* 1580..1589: -0.11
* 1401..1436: -0.09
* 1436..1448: -0.14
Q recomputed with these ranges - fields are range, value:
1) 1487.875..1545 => 2.85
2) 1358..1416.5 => 1.98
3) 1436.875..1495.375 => 2.69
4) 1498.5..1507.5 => 2.87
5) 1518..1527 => 2.87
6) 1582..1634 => 2.31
